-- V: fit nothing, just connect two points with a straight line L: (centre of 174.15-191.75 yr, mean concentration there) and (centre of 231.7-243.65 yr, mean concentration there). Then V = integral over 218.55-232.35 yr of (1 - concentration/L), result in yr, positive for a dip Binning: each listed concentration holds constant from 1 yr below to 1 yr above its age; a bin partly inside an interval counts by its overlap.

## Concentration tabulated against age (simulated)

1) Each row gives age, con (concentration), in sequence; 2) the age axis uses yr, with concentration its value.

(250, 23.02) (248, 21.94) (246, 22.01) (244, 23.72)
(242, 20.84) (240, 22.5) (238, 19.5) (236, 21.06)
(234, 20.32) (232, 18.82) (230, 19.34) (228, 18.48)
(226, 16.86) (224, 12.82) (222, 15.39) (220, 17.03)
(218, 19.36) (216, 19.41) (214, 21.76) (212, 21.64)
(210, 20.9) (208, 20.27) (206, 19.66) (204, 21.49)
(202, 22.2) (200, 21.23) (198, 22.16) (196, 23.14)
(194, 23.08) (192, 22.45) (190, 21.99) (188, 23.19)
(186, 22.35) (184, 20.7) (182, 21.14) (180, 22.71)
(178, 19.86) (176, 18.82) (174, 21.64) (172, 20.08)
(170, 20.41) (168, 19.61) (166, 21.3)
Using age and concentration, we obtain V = 2.6 yr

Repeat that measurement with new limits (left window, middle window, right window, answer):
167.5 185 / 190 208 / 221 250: -1.4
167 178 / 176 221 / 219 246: -3.5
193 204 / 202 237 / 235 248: 4.4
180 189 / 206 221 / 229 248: 1.0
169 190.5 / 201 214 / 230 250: 0.1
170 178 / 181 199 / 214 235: -2.6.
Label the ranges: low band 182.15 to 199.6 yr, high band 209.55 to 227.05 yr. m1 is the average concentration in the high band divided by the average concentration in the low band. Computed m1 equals 0.8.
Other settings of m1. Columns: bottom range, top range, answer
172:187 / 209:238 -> 0.90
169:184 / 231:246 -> 1.02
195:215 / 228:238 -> 0.92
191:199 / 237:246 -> 0.95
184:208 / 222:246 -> 0.88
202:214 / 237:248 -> 1.04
